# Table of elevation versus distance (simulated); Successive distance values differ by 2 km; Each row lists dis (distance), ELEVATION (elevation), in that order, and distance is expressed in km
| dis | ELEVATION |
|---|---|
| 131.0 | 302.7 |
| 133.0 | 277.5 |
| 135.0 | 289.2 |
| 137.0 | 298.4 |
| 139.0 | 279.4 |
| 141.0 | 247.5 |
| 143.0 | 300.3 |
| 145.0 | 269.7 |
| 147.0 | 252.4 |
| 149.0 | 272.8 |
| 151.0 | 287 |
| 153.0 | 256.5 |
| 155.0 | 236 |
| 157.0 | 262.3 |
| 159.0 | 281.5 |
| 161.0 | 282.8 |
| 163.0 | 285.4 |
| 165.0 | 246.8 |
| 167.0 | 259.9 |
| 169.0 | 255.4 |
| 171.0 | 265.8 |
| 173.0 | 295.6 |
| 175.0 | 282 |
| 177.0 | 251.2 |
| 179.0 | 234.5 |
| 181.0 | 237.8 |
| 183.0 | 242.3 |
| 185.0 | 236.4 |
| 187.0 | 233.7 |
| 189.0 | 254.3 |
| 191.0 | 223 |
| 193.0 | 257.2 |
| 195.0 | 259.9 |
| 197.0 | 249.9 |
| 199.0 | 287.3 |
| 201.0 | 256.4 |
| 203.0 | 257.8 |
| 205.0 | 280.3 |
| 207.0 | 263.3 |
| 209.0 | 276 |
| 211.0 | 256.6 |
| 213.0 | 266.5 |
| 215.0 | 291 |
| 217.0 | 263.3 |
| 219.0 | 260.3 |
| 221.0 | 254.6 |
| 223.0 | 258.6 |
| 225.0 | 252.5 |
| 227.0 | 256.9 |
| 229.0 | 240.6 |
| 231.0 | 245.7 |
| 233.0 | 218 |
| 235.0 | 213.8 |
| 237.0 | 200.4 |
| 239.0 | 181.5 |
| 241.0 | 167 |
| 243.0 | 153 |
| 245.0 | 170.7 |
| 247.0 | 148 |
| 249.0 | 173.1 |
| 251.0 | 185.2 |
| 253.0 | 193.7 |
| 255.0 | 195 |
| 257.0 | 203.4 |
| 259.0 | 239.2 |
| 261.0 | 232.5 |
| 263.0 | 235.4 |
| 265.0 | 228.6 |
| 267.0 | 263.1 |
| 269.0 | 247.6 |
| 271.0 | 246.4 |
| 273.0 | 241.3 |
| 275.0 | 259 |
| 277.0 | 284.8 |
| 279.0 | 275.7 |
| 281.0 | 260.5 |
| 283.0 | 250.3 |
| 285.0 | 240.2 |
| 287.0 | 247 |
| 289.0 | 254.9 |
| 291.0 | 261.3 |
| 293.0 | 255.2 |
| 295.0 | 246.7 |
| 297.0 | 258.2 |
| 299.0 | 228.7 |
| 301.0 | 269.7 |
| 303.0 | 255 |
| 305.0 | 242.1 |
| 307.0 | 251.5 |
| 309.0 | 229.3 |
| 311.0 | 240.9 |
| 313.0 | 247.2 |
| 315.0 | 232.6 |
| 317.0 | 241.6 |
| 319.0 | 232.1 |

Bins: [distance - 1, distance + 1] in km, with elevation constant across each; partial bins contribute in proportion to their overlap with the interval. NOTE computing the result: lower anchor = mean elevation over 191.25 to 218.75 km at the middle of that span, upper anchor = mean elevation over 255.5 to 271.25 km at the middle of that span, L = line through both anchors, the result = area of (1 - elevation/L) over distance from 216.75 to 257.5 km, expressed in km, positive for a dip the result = 6.4 km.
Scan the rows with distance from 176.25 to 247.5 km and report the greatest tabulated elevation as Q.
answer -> 291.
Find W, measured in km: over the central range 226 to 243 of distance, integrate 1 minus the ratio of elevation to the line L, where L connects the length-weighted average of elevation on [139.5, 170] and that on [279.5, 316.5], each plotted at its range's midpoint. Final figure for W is 3.0 km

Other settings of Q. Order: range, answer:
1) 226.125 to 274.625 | 263.1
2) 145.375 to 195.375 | 295.6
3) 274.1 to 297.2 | 284.8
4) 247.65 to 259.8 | 239.2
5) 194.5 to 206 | 287.3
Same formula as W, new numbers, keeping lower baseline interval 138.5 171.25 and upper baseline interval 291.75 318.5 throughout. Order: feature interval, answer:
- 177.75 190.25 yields 1.1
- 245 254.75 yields 3.0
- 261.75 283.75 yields -0.3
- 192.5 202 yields 0.0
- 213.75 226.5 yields -0.3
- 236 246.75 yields 3.5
